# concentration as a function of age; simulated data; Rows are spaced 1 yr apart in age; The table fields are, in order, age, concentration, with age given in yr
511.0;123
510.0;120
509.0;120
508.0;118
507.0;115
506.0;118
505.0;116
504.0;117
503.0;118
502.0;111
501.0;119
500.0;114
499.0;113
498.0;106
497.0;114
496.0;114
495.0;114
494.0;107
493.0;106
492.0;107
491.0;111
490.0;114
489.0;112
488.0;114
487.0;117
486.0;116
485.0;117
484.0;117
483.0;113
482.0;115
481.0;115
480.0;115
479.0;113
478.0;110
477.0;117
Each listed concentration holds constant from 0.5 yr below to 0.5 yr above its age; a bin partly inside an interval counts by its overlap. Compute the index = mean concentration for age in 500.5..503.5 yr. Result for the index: 116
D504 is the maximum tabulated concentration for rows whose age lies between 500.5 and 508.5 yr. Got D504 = 119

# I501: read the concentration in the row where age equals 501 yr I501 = 119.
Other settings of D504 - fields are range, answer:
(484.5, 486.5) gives 117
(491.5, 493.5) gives 107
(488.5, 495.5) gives 114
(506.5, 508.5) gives 118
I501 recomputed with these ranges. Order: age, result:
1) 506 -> 118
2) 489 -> 112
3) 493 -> 106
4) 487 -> 117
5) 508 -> 118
